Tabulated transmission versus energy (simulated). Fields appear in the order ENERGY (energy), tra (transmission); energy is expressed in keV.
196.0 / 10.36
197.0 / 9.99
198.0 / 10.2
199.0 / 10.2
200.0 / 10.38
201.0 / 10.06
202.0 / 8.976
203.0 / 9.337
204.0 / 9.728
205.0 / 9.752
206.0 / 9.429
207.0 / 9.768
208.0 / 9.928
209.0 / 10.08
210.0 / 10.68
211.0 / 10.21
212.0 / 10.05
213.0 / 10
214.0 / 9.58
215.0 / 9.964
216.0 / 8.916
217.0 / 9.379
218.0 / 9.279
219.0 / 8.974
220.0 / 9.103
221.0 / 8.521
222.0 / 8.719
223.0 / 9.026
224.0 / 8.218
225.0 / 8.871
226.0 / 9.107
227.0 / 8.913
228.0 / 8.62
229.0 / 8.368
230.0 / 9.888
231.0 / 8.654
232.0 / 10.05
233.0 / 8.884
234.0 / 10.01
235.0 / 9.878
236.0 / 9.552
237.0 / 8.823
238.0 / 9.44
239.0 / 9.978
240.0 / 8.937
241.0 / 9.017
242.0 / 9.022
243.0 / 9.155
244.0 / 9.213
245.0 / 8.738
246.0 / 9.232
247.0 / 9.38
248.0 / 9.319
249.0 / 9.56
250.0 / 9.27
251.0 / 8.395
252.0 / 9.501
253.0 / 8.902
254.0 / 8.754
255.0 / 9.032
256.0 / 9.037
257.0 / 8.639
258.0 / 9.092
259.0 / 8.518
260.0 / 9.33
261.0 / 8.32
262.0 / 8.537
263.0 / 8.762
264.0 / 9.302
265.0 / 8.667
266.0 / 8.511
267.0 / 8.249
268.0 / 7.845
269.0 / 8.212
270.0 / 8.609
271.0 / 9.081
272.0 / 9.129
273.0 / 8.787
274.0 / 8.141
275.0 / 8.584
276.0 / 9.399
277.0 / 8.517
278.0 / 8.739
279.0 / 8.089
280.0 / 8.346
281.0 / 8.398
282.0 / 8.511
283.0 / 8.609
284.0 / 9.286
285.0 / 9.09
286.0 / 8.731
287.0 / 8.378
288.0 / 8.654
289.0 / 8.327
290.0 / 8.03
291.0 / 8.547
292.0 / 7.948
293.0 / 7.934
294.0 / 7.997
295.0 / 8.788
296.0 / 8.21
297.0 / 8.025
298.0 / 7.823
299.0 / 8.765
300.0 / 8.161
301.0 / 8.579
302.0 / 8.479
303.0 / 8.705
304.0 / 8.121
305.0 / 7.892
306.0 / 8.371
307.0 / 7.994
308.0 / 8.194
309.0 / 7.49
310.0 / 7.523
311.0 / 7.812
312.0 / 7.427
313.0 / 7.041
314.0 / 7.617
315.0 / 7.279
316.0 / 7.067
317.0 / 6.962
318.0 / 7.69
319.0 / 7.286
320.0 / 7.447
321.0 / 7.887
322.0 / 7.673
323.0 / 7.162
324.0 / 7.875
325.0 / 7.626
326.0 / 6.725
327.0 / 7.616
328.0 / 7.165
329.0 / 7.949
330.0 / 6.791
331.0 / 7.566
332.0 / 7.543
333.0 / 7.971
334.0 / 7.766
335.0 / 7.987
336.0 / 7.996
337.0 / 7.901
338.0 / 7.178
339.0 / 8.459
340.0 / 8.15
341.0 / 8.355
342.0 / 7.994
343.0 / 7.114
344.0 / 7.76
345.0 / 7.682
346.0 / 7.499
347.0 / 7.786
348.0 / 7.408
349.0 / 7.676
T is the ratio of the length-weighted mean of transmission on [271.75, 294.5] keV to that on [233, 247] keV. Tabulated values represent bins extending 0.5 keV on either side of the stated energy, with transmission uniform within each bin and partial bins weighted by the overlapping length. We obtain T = 0.9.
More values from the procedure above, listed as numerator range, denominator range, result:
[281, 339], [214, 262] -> 0.87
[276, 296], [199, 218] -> 0.87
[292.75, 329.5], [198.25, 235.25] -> 0.82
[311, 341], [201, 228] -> 0.80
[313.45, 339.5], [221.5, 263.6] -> 0.83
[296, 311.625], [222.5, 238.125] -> 0.89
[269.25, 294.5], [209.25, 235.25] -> 0.92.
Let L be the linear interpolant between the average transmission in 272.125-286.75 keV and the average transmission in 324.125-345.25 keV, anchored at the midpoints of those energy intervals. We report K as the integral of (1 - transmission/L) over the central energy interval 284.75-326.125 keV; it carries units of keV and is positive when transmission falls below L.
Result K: 1.4 keV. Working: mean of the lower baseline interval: 8.67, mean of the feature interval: 7.94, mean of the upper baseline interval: 7.68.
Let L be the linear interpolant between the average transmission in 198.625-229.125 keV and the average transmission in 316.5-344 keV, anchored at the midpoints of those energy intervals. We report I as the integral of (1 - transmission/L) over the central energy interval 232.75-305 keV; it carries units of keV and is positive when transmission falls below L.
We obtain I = -1.4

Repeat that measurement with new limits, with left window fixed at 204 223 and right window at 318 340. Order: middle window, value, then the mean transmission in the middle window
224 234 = 0.3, 9.05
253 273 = 0.0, 8.72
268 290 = -0.4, 8.62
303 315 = 0.2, 7.79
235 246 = -0.1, 9.22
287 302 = -0.2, 8.28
